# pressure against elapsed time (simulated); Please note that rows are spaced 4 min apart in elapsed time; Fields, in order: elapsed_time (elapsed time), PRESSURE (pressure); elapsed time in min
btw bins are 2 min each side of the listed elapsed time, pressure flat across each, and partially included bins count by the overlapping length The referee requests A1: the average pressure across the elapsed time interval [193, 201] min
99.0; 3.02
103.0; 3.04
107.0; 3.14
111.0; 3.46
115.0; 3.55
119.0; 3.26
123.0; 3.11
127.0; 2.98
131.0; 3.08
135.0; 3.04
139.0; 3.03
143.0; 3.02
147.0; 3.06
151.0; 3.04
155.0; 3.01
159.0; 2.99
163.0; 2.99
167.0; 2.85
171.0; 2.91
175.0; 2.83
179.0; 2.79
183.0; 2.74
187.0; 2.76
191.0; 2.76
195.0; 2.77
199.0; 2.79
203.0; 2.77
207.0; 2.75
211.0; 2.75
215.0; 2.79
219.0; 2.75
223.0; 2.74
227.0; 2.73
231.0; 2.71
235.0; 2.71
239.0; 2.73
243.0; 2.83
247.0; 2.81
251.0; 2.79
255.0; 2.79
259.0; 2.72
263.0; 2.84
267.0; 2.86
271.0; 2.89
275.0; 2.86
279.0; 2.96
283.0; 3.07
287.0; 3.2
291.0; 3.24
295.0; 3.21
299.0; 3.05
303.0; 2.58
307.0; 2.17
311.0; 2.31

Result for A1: 2.78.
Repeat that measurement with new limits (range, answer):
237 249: 2.79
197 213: 2.76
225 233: 2.72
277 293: 3.12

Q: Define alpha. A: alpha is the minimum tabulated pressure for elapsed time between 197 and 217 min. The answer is 2.75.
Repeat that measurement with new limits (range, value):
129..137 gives 3.04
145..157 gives 3.01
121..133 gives 2.98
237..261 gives 2.72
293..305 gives 2.58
